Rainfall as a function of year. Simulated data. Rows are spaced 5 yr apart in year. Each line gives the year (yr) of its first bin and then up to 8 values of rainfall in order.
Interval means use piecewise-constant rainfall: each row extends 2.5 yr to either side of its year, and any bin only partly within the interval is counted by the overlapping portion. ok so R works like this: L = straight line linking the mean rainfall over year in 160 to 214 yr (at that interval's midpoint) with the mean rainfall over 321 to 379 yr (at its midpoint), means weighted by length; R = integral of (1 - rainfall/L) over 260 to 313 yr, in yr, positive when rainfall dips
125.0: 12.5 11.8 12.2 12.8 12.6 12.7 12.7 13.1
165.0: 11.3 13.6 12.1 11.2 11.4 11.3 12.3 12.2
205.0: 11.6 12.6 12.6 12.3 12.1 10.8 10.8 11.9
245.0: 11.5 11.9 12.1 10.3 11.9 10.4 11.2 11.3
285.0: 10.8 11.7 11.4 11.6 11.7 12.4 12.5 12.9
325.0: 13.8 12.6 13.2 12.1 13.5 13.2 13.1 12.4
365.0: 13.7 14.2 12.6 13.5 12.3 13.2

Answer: 5.46 yr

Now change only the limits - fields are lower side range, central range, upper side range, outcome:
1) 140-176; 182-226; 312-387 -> 2.38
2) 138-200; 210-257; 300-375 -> 2.55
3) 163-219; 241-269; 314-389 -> 2.12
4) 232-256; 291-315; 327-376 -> 1.10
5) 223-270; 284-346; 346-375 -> 1.01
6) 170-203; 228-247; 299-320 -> 1.20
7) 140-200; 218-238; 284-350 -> 1.31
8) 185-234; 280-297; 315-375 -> 1.77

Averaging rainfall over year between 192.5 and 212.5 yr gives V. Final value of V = 12.2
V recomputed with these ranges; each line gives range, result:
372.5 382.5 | 13.1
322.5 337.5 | 13.2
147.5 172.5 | 12.7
